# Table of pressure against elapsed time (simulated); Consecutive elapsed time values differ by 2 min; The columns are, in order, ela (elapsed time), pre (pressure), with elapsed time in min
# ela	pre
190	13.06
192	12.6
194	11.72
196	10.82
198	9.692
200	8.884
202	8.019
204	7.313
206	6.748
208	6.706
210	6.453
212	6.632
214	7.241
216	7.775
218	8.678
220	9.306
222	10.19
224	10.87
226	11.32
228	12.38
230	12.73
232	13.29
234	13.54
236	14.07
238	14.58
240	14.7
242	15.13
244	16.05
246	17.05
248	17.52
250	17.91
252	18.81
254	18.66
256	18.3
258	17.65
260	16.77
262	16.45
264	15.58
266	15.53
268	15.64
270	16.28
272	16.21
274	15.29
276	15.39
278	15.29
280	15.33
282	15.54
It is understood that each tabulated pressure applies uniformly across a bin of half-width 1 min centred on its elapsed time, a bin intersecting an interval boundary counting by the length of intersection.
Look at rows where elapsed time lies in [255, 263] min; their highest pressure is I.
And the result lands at 18.3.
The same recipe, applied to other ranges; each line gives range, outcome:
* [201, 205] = 8.019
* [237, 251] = 17.91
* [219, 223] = 10.19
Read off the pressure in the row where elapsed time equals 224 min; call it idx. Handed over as 10.87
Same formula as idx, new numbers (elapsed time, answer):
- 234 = 13.54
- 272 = 16.21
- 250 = 17.91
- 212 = 6.632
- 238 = 14.58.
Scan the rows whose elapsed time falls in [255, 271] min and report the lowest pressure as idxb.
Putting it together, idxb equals 15.53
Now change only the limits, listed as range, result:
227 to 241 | 12.38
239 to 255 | 14.7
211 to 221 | 6.632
